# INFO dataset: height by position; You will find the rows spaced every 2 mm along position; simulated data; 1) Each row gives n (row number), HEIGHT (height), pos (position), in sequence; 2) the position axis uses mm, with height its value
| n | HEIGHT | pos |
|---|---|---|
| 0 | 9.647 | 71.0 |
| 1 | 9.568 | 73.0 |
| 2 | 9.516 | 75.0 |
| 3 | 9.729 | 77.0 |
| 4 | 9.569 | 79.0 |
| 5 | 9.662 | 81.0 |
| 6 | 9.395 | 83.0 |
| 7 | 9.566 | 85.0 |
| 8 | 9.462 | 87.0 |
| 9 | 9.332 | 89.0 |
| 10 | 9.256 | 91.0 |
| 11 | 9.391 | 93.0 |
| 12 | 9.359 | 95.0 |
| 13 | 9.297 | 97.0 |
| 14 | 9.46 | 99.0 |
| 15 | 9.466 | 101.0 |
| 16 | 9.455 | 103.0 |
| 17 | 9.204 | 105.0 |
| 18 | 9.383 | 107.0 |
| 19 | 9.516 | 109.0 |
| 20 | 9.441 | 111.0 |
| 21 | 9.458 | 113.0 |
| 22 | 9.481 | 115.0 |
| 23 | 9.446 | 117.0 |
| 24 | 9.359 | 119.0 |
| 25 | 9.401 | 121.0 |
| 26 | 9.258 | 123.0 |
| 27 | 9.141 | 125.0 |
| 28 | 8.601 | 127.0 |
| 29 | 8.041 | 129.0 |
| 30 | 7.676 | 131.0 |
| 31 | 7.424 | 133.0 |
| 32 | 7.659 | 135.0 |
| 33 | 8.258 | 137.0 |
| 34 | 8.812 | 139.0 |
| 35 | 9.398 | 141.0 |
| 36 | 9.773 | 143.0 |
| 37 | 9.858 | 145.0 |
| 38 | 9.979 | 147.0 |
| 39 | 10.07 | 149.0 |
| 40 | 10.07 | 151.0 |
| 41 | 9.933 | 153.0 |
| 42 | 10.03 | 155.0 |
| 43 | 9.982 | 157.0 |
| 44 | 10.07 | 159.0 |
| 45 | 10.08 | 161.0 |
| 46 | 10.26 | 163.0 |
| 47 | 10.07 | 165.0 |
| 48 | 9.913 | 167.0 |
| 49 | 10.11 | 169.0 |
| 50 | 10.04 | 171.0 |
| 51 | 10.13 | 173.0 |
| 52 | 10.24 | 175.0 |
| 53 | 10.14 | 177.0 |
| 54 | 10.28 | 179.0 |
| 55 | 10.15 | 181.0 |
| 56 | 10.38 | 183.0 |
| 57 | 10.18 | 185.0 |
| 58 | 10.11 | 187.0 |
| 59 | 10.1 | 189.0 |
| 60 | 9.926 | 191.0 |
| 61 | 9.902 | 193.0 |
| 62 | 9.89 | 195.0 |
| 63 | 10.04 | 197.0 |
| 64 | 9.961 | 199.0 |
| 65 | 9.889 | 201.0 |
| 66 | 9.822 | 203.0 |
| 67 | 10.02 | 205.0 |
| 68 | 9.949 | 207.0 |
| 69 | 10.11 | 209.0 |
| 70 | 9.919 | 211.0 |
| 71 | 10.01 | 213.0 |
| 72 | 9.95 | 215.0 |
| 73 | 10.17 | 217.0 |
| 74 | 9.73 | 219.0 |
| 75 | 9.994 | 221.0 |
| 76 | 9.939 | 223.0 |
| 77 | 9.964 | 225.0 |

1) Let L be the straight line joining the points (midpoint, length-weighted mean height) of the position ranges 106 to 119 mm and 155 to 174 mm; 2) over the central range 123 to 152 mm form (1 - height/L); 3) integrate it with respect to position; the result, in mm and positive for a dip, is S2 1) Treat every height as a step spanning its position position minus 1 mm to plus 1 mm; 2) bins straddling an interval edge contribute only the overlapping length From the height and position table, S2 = 2.5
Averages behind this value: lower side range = 9.45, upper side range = 10.1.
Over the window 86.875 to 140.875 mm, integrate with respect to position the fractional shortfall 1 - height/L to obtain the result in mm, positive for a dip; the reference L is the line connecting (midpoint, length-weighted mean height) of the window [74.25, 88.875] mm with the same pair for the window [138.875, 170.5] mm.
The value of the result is 3.7 mm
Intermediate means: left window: 9.54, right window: 9.93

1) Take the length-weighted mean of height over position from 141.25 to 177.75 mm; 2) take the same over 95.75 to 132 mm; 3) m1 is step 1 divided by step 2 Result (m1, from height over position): 1.09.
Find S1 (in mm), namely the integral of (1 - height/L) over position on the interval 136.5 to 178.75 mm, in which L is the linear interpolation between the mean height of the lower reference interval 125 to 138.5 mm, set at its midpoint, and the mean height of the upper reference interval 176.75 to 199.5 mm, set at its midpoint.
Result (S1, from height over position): -4.3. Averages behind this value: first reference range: 8.06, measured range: 9.89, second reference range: 10.1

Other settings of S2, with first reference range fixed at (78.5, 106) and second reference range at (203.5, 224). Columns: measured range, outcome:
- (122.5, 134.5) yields 1.62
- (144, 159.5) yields -0.49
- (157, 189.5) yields -1.15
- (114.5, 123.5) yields 0.14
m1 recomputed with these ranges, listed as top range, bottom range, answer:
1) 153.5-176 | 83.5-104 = 1.07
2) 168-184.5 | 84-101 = 1.08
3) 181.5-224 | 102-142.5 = 1.12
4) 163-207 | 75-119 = 1.07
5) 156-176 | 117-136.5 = 1.18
